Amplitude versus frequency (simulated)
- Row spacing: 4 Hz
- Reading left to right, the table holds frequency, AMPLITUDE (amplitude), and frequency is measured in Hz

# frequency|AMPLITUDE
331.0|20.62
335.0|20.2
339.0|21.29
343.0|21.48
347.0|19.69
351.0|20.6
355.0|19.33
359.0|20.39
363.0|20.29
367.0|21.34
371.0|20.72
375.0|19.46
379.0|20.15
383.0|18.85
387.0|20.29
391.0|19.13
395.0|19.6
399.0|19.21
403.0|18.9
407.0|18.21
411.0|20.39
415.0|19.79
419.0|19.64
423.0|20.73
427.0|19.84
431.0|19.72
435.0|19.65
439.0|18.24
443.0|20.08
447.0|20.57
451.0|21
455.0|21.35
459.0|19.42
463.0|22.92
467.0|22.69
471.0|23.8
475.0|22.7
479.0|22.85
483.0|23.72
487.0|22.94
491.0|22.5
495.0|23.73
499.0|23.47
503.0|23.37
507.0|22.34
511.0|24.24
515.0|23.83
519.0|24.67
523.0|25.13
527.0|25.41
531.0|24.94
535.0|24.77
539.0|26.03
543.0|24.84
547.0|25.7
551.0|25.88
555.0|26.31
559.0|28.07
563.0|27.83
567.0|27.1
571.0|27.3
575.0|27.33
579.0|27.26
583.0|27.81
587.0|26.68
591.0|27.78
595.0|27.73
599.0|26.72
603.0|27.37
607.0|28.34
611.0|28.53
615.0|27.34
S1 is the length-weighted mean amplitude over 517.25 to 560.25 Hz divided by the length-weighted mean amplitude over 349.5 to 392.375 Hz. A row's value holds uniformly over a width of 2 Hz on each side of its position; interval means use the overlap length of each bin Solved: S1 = 1.28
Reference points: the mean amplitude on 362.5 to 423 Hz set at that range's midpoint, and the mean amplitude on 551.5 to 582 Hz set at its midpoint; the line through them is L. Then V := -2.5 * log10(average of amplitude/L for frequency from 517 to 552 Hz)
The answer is 0.03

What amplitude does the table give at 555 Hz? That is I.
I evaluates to 26.31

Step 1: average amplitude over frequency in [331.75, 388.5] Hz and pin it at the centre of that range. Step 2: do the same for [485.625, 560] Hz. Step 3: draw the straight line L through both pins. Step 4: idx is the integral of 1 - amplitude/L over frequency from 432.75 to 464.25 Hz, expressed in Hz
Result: 3.2 Hz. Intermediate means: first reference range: 20.3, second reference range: 24.6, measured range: 20.3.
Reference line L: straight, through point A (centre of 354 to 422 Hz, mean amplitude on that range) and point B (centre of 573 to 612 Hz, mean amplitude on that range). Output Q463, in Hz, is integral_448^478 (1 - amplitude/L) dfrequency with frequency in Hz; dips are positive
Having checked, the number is 0.9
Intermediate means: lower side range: 19.8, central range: 22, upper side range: 27.5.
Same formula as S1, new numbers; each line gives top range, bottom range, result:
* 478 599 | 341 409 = 1.28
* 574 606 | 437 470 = 1.31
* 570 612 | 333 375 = 1.34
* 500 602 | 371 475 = 1.28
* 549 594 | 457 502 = 1.19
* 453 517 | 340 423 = 1.15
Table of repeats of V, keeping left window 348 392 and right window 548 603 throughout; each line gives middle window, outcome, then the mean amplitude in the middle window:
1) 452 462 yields 0.12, 20.7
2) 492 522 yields 0.05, 23.7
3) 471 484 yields 0.03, 23.2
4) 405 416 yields 0.11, 19.4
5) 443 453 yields 0.11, 20.6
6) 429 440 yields 0.16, 19.3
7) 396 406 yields 0.11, 19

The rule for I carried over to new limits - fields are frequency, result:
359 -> 20.39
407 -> 18.21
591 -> 27.78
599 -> 26.72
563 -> 27.83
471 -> 23.8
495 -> 23.73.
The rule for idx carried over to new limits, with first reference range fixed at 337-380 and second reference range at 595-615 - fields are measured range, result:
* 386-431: 4.7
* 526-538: 0.2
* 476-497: 0.9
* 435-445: 1.6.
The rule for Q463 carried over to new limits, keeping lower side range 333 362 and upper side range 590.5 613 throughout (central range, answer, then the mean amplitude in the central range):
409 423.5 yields 1.51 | 20.1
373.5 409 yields 3.87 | 19.3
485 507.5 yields 1.46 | 23.1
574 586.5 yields -0.12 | 27.4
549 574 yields -0.47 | 27.1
